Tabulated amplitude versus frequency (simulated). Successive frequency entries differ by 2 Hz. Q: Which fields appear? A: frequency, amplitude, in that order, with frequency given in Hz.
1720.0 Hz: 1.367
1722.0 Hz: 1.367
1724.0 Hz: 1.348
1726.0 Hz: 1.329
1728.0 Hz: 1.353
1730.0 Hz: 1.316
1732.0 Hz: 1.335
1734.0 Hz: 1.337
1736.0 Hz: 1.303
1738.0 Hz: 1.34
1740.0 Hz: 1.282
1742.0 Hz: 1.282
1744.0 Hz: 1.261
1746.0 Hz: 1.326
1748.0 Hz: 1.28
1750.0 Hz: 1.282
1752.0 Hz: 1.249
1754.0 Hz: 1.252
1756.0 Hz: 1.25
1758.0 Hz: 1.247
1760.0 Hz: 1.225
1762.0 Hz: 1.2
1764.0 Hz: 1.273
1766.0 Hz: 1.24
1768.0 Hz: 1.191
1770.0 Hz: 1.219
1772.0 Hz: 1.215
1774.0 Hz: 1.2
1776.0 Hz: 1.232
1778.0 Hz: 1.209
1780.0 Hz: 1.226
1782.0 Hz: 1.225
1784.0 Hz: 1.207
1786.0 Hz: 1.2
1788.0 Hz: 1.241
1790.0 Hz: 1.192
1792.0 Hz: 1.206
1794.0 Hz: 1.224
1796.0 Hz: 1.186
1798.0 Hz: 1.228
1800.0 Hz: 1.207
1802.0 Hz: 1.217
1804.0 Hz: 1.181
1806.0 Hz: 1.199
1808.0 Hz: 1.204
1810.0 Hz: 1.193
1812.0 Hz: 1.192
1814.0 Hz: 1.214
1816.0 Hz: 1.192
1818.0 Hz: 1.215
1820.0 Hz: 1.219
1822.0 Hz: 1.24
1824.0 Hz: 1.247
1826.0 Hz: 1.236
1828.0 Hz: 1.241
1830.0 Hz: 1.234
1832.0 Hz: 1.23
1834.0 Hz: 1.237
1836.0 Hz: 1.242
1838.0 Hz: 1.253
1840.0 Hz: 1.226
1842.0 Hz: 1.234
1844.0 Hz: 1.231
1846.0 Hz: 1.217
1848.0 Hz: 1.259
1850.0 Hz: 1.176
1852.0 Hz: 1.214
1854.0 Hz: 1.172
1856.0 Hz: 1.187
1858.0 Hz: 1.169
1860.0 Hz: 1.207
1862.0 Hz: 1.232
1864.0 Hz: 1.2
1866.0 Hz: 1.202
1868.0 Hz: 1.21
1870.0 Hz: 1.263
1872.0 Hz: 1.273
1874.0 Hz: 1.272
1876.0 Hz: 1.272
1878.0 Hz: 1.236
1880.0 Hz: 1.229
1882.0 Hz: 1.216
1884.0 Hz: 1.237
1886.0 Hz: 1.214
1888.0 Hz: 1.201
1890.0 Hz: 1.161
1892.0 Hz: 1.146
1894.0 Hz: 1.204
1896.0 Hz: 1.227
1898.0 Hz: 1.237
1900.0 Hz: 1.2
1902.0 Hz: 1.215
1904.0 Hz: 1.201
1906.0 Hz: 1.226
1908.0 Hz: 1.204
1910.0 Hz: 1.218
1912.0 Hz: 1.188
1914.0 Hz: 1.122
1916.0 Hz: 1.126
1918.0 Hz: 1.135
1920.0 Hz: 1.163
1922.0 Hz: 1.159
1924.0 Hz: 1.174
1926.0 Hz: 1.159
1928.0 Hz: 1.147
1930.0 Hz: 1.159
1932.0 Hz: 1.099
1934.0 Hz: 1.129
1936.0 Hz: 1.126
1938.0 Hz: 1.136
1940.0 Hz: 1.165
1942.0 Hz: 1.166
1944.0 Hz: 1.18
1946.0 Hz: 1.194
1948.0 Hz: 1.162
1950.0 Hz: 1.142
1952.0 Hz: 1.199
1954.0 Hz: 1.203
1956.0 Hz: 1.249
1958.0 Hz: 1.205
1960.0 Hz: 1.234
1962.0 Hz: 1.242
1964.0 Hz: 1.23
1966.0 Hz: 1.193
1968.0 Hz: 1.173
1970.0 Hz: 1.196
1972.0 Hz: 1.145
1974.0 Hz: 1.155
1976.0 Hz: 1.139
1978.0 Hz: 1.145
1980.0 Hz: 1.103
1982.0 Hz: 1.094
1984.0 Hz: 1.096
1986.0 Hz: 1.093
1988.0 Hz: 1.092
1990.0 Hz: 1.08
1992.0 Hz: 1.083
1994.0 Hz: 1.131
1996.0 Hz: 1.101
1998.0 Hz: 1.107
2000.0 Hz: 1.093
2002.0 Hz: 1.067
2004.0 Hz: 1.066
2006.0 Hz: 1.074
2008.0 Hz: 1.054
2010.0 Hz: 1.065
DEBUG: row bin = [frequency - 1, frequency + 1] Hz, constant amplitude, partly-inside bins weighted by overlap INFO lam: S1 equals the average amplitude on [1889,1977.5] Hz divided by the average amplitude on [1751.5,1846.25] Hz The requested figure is 1.0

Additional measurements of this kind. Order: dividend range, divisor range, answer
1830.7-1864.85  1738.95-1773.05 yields 0.97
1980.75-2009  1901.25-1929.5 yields 0.93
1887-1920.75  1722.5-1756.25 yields 0.91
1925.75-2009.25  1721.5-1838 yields 0.92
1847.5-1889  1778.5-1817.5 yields 1.01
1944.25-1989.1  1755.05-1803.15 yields 0.96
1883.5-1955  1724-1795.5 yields 0.94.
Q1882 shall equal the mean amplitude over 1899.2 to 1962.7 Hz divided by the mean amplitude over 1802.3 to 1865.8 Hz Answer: 0.97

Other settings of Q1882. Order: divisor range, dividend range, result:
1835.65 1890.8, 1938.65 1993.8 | 0.95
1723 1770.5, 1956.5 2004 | 0.89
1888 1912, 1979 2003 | 0.91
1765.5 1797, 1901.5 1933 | 0.96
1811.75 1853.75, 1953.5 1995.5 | 0.94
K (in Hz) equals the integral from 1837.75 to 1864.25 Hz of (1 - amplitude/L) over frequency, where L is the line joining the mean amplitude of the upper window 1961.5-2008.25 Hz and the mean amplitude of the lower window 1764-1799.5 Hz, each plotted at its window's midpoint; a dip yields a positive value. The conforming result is -0.6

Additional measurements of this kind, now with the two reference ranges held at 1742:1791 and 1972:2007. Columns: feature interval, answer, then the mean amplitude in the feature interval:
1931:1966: -1.7 Hz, 1.18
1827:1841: -0.5 Hz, 1.24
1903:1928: -0.5 Hz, 1.17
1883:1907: -1.0 Hz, 1.21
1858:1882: -1.2 Hz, 1.23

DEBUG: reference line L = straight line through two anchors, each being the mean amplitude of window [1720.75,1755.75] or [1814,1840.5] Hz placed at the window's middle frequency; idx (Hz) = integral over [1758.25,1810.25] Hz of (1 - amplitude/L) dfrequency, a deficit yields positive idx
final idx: 2.2 Hz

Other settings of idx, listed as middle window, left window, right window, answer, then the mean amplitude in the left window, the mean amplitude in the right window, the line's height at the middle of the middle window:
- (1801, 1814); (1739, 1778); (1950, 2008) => 0.3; 1.25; 1.14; 1.22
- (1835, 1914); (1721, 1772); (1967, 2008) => -1.7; 1.28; 1.11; 1.19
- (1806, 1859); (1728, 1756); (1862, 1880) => 1.6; 1.3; 1.24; 1.26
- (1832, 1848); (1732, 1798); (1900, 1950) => -0.4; 1.24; 1.16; 1.21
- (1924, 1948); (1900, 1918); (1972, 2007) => 0.1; 1.19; 1.1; 1.16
